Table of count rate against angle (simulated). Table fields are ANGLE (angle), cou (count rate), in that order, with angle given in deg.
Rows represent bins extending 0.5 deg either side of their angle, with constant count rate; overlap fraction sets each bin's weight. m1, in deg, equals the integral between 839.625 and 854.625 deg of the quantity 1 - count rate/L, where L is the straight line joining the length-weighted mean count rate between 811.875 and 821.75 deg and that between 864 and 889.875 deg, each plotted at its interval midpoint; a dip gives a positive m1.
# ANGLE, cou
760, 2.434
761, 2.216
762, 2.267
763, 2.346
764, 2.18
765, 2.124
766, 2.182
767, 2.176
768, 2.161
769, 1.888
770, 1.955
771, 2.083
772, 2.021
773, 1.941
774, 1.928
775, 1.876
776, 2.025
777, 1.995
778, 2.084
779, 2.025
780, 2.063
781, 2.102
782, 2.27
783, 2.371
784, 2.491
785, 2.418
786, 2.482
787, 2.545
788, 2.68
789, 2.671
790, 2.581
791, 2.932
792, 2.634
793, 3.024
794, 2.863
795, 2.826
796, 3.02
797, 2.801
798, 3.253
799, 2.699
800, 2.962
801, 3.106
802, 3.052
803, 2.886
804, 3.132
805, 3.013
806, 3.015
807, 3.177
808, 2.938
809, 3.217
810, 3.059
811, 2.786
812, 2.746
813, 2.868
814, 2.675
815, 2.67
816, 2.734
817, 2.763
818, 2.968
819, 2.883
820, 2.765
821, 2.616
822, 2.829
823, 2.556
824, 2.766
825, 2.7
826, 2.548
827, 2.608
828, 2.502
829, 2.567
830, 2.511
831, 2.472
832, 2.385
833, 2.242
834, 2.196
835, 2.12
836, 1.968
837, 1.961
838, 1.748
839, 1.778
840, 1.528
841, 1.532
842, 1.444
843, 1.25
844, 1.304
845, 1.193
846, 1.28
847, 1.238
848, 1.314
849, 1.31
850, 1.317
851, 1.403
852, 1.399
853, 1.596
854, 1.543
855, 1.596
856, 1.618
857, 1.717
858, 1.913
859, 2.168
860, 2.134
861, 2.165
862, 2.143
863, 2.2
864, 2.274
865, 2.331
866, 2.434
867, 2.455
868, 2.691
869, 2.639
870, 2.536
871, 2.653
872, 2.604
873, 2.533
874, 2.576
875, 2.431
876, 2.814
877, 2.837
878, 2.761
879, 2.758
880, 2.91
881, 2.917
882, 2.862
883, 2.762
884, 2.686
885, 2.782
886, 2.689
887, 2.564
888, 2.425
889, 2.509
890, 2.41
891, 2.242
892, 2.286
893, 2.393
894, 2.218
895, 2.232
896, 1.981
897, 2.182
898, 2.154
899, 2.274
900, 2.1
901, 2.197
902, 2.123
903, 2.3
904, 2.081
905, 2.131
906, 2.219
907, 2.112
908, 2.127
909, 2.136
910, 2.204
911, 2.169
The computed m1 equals 7.4 deg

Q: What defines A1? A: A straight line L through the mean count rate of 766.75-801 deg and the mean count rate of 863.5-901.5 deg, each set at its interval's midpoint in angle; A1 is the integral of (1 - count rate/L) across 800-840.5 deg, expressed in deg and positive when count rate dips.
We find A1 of -3.0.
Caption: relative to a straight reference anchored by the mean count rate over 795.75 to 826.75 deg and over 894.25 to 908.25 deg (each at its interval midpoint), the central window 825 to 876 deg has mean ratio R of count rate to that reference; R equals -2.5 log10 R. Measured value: 0.255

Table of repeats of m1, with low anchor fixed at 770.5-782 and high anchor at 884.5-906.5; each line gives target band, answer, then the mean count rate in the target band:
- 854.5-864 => 1.0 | 1.98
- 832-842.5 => 1.4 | 1.88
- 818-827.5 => -2.6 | 2.71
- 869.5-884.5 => -3.0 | 2.71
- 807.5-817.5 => -3.5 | 2.85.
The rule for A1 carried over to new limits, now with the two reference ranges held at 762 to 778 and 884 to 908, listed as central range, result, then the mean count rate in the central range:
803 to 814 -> -4.33 deg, 2.98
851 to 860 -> 2.10 deg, 1.7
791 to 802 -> -4.22 deg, 2.93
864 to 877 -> -1.80 deg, 2.56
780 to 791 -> -1.94 deg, 2.46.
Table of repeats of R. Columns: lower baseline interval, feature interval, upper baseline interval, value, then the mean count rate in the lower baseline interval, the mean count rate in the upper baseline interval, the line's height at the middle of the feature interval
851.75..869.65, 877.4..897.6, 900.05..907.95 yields -0.19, 2.07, 2.16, 2.13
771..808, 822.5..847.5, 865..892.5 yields 0.28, 2.58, 2.62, 2.6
